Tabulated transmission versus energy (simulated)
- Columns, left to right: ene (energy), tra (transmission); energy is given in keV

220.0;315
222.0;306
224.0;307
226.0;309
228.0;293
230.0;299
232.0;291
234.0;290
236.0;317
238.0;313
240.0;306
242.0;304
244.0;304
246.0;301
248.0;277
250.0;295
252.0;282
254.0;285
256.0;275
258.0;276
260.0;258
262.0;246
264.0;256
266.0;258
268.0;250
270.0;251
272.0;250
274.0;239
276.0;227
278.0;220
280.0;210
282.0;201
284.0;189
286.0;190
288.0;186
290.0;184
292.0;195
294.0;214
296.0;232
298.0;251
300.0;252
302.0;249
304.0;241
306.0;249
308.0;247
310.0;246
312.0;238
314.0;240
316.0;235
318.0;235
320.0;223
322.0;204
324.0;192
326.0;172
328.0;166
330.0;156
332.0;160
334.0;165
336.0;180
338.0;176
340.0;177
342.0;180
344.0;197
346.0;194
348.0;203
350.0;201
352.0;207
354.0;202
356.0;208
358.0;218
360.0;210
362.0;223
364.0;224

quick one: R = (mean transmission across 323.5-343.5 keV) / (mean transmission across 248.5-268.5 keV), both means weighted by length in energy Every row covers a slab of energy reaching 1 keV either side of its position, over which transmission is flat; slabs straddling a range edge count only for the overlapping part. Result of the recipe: 0.6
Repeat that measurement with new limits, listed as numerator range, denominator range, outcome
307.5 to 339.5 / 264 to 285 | 0.87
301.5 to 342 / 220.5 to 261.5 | 0.70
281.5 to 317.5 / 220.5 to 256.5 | 0.75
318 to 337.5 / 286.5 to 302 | 0.84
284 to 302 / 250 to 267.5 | 0.80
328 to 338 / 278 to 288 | 0.84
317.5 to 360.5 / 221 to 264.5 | 0.66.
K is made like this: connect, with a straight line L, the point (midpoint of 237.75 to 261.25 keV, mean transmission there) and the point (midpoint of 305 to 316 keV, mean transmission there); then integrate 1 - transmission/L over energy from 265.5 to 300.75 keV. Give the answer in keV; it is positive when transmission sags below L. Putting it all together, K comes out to 5.6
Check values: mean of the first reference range 288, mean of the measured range 221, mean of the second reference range 243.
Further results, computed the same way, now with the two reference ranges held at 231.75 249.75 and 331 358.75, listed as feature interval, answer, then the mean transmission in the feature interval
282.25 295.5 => 2.9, 195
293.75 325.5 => -0.8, 234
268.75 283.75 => 2.1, 227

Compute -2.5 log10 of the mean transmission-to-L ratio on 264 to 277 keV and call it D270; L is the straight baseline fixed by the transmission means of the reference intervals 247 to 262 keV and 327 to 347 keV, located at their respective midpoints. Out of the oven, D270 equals 0.04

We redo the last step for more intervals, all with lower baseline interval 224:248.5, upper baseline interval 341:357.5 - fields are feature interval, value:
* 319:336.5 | 0.22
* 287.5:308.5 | 0.08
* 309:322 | -0.02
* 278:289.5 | 0.30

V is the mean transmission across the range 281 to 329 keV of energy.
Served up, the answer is 218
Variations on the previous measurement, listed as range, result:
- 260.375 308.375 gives 229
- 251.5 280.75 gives 252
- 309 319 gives 239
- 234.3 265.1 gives 286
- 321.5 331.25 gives 176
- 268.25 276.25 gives 244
